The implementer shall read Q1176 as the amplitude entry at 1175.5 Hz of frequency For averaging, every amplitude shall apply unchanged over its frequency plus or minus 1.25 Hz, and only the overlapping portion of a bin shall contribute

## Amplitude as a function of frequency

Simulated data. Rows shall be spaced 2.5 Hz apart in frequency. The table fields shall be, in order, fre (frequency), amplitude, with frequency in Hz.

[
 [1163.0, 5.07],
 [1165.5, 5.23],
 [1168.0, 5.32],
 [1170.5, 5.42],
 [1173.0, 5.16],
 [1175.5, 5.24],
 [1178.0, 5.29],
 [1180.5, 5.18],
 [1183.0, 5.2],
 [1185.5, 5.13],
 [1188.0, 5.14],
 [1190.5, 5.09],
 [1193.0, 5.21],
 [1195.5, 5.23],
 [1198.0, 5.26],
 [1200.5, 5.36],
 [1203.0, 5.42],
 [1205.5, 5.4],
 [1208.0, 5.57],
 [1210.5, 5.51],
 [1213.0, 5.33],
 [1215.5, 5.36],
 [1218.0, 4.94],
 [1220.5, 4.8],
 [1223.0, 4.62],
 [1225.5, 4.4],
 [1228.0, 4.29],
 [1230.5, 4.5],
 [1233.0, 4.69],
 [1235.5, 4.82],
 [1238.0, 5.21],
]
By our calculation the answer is 5.24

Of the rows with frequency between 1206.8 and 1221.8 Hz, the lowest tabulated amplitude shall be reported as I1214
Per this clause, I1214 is 4.8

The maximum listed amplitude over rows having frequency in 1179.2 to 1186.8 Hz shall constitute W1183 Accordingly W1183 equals 5.2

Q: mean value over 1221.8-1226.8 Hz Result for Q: 4.51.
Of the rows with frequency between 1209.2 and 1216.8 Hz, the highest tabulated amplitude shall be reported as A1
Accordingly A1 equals 5.51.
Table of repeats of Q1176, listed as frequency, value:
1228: 4.29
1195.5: 5.23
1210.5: 5.51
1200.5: 5.36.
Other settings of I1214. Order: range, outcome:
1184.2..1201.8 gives 5.09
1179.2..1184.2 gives 5.18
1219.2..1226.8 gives 4.4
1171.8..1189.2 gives 5.13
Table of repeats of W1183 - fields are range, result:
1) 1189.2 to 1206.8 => 5.42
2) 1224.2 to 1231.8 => 4.5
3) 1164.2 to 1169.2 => 5.32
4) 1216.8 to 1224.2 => 4.94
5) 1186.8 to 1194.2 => 5.21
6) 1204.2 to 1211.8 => 5.57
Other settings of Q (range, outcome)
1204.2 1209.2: 5.48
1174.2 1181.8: 5.24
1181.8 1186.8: 5.16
